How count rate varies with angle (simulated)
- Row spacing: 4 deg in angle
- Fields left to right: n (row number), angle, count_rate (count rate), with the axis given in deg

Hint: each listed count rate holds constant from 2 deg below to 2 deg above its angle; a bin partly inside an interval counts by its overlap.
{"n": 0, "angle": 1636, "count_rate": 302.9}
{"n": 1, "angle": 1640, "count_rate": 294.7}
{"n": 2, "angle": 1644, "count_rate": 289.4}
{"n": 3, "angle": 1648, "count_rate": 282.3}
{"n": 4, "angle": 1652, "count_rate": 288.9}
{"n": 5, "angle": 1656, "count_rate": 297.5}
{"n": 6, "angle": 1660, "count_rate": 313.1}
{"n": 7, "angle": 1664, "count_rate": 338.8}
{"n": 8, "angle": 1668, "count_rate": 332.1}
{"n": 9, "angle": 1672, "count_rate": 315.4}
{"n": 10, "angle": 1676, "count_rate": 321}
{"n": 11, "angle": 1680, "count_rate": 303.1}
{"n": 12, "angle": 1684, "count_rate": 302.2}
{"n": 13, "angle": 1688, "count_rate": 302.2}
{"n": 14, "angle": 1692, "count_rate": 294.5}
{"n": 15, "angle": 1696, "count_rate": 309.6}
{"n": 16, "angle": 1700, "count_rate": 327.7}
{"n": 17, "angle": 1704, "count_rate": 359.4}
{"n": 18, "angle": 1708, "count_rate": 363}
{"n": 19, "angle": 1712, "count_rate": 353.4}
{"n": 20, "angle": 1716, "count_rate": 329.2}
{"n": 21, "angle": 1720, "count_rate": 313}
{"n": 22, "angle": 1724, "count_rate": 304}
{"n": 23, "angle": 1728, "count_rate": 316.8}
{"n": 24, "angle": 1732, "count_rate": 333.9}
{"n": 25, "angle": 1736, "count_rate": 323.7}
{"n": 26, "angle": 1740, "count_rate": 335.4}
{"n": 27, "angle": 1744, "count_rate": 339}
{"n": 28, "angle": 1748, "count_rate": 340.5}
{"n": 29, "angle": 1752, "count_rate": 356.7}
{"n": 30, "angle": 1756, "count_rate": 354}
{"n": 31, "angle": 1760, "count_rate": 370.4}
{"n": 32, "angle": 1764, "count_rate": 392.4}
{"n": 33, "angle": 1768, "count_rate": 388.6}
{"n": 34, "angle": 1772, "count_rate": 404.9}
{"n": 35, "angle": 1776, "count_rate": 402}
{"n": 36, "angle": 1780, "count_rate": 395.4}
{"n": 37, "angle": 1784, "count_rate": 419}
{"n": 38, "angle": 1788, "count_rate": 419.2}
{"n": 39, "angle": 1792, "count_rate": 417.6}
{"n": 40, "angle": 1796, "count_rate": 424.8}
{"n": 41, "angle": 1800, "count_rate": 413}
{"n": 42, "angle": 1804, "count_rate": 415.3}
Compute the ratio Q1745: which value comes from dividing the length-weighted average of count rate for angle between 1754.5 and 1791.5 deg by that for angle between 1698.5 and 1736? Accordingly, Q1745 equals 1.19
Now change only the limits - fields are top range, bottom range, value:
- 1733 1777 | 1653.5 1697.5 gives 1.16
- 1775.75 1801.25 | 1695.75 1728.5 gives 1.24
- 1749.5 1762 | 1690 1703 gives 1.14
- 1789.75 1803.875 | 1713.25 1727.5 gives 1.32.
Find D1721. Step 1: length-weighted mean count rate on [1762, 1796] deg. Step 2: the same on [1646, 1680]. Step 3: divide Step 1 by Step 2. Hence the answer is 1.31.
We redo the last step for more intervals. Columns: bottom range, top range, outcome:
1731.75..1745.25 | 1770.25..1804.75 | 1.24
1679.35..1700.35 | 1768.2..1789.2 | 1.33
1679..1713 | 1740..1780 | 1.15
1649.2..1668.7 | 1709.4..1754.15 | 1.07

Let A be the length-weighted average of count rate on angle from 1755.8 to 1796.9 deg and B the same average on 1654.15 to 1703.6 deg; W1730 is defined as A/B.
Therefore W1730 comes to 1.27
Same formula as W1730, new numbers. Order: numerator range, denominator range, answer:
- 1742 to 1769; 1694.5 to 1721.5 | 1.07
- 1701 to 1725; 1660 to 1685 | 1.06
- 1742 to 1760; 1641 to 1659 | 1.20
